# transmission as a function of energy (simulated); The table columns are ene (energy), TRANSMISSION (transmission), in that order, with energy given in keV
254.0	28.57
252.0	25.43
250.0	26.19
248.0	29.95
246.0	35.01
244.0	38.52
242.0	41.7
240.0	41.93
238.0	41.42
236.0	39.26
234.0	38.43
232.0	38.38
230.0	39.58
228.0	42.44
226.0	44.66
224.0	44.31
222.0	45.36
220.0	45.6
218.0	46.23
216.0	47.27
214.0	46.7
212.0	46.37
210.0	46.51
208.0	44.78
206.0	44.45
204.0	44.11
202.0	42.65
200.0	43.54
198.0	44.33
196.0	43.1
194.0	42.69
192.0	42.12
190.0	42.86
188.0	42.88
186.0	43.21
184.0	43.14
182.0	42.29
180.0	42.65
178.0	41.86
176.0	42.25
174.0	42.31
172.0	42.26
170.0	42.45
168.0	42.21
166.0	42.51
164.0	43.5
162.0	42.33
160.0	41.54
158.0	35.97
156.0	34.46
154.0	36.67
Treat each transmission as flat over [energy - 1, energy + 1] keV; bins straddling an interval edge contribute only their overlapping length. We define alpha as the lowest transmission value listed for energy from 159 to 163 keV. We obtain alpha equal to 41.54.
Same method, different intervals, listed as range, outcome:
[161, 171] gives 42.21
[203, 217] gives 44.11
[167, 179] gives 41.86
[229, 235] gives 38.38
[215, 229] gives 42.44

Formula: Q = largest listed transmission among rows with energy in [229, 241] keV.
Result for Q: 41.93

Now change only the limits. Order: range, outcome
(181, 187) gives 43.21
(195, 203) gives 44.33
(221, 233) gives 45.36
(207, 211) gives 46.51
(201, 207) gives 44.45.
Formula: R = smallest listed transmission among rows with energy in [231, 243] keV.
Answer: 38.38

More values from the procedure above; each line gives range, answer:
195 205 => 42.65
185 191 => 42.86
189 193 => 42.12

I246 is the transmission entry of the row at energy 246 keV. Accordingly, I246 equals 35.01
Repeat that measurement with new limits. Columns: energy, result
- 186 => 43.21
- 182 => 42.29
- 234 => 38.43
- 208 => 44.78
